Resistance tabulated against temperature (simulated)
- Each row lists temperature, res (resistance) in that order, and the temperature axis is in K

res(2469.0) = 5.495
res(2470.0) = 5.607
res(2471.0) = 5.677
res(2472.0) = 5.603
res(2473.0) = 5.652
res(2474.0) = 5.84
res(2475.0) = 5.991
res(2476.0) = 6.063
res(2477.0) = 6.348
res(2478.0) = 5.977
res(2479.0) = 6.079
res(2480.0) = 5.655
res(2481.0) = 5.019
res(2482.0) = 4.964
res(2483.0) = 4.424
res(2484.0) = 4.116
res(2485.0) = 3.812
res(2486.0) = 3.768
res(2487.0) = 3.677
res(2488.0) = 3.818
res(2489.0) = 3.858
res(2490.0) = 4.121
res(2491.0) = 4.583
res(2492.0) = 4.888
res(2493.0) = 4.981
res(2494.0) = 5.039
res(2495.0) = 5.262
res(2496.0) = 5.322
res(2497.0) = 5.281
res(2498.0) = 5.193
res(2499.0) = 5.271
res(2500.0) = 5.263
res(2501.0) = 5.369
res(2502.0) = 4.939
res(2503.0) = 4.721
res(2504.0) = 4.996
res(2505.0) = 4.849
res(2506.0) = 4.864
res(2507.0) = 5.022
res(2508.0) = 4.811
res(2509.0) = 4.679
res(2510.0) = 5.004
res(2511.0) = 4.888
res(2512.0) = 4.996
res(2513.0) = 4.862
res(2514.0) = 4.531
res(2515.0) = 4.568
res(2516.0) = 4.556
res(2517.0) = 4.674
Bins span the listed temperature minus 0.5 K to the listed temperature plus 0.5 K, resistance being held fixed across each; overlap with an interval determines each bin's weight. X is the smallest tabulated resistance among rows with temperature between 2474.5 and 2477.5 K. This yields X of 5.991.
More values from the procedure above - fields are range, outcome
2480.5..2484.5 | 4.116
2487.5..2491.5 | 3.818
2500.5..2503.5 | 4.721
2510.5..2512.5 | 4.888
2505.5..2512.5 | 4.679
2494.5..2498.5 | 5.193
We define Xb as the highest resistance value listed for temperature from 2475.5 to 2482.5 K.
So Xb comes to 6.348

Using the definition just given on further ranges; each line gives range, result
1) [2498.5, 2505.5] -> 5.369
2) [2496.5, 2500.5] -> 5.281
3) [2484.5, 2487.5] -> 3.812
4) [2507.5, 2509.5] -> 4.811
